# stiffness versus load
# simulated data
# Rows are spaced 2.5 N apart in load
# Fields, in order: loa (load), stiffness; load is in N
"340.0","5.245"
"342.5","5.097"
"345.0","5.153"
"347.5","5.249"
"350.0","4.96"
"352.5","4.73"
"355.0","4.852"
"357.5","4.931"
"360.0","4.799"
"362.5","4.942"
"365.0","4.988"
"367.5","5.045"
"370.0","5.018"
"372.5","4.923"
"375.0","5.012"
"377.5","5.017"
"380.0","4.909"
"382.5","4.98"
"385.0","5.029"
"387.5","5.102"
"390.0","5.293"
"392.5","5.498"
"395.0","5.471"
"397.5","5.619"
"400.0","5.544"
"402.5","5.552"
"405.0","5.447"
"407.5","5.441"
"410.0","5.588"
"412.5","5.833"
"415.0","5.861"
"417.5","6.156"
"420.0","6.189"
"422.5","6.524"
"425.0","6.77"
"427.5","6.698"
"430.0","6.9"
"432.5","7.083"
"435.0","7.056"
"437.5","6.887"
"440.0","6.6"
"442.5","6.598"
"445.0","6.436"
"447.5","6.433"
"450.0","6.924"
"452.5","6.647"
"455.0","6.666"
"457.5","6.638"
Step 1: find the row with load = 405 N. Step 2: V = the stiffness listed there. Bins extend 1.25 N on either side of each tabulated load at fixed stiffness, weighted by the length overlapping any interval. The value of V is 5.447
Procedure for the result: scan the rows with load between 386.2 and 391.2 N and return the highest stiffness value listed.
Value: 5.293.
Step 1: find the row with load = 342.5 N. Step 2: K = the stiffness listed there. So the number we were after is 5.097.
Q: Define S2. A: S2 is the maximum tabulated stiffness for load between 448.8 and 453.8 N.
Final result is 6.924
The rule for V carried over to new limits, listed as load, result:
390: 5.293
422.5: 6.524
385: 5.029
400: 5.544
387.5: 5.102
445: 6.436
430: 6.9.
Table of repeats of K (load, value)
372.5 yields 4.923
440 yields 6.6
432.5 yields 7.083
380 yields 4.909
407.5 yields 5.441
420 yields 6.189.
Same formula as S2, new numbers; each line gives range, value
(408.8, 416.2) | 5.861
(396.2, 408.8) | 5.619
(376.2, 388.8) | 5.102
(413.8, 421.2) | 6.189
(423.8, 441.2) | 7.083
